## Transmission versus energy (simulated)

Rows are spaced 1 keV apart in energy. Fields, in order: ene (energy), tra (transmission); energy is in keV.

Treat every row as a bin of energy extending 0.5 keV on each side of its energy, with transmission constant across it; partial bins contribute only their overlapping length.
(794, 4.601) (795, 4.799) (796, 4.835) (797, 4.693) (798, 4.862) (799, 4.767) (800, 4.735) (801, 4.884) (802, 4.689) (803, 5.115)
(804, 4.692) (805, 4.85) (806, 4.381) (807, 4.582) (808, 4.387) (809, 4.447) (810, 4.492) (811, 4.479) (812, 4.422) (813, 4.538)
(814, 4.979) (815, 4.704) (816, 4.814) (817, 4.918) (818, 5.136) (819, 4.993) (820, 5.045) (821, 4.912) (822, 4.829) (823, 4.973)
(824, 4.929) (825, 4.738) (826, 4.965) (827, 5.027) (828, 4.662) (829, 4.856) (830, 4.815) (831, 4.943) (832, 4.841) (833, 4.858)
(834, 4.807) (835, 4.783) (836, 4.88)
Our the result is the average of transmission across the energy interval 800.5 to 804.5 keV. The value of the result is 4.85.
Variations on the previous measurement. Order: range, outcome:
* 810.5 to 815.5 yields 4.62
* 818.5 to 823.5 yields 4.95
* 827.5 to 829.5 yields 4.76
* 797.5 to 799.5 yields 4.81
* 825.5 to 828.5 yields 4.88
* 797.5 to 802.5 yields 4.79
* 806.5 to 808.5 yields 4.48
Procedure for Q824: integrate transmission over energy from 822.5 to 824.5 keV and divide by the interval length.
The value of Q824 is 4.95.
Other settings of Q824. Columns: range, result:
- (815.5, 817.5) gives 4.87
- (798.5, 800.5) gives 4.75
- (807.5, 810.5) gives 4.44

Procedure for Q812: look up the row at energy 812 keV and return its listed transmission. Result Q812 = 4.422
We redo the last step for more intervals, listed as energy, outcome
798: 4.862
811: 4.479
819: 4.993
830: 4.815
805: 4.85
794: 4.601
